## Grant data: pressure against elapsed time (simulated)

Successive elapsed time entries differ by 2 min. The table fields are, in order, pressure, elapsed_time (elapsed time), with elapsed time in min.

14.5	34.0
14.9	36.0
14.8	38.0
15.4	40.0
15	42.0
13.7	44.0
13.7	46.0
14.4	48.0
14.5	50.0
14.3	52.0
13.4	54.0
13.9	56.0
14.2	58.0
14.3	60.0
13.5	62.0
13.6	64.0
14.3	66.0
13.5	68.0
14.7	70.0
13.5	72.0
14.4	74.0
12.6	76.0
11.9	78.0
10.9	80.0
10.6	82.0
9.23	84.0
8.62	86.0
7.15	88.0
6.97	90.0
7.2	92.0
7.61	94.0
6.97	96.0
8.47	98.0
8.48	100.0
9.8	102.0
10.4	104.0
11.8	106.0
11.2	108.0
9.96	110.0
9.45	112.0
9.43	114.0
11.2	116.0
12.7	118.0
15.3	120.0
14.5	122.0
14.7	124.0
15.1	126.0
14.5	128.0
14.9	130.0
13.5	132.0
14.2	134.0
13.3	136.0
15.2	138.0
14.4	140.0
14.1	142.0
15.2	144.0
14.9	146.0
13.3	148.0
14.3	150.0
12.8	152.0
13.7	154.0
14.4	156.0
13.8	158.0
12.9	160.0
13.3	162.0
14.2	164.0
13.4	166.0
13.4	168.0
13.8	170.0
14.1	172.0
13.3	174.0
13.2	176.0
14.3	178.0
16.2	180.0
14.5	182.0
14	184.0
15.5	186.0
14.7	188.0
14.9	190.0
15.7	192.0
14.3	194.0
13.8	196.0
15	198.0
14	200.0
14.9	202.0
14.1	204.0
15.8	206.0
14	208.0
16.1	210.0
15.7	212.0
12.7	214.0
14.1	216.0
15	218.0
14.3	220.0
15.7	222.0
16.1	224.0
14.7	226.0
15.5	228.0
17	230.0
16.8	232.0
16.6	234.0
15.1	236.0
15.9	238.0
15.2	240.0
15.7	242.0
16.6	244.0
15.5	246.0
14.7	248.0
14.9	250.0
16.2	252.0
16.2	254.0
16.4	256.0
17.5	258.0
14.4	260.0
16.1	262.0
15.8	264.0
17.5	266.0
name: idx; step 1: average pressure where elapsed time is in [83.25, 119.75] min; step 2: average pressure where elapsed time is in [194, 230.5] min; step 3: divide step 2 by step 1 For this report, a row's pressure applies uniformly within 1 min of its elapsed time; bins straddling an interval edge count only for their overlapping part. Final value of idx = 1.59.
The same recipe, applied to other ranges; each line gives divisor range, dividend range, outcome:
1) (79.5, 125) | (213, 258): 1.54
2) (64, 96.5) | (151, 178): 1.26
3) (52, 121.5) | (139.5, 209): 1.26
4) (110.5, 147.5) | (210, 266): 1.14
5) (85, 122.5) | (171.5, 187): 1.47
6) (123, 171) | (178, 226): 1.05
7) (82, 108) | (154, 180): 1.58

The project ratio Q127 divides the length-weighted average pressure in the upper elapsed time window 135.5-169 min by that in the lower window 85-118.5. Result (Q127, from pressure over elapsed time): 1.51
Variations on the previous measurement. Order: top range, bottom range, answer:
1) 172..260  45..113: 1.32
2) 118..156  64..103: 1.37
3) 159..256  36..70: 1.05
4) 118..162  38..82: 1.03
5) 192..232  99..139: 1.20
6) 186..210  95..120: 1.45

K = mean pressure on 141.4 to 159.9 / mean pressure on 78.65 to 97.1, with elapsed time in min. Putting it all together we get 1.7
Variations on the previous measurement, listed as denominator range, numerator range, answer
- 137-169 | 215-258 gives 1.12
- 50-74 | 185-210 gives 1.06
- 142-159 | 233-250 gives 1.11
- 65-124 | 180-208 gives 1.36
